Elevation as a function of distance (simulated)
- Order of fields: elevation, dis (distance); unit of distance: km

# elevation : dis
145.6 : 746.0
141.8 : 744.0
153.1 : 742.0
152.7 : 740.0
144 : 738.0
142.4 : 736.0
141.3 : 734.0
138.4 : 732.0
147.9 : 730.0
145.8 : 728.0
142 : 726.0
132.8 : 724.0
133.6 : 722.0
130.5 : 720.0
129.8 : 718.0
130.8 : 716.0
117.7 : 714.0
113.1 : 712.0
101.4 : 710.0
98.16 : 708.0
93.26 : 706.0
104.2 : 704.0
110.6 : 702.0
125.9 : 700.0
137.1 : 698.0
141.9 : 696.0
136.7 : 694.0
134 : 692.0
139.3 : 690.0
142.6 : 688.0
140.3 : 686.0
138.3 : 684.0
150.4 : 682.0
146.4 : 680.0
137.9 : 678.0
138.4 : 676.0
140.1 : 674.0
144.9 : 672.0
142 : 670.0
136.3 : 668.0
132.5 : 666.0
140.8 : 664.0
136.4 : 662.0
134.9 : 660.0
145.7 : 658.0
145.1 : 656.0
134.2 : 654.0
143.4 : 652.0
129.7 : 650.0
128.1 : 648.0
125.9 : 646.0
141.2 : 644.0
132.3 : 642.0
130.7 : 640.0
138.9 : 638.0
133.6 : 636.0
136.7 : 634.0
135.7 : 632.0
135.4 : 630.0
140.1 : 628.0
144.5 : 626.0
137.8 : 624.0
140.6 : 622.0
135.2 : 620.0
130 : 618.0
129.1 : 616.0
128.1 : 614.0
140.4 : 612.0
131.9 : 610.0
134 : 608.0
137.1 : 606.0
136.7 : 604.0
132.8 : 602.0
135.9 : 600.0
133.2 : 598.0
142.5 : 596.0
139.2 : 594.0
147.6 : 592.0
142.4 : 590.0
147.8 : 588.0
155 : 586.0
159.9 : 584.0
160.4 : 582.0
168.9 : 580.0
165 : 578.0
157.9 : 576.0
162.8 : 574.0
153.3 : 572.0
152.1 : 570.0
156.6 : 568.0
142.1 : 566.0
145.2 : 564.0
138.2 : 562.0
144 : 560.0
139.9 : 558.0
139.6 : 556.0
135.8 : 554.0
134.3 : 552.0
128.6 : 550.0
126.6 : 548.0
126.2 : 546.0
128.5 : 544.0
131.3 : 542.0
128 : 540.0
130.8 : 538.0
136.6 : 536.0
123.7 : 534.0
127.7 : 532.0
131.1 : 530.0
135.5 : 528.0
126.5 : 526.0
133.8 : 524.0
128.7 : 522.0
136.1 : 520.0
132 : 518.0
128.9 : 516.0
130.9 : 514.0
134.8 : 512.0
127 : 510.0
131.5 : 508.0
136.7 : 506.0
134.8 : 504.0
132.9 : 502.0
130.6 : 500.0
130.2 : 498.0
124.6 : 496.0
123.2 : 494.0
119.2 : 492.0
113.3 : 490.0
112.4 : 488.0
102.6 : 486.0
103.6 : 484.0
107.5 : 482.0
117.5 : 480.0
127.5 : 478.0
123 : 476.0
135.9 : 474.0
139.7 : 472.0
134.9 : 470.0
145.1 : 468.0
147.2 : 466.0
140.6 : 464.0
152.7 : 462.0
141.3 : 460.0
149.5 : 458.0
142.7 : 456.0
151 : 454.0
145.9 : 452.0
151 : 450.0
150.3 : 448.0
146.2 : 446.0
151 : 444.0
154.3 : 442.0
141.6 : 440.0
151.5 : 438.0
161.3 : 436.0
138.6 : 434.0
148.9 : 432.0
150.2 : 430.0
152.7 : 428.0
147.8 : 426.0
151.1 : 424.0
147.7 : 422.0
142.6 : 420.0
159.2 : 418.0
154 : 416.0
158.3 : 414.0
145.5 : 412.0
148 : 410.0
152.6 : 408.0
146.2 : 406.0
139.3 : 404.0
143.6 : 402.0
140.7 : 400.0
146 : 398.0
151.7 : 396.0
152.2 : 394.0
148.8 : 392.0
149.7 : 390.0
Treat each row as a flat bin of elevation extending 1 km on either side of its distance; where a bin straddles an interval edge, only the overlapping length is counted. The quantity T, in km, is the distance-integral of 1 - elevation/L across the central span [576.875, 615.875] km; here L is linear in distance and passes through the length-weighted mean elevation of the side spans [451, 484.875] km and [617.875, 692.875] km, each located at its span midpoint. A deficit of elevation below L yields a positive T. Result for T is -1.9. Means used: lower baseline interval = 136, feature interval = 144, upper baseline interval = 138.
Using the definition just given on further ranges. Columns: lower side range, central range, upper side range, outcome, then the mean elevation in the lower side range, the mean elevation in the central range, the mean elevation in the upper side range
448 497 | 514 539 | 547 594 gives 1.7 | 132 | 131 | 148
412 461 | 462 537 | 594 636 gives 8.3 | 149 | 129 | 136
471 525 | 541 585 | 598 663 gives -4.9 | 126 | 145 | 136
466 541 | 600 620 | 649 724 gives -0.5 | 128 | 134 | 132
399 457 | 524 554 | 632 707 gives 2.6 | 149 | 130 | 135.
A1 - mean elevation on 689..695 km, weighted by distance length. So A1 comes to 137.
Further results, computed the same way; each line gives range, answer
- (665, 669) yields 134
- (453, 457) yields 147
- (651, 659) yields 142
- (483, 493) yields 110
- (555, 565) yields 141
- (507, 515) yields 131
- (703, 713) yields 102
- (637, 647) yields 134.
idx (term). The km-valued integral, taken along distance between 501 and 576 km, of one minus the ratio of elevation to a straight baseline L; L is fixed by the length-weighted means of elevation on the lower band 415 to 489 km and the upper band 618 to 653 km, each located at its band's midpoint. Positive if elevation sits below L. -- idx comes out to 1.48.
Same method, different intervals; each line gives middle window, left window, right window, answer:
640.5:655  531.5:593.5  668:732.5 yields 0.3 km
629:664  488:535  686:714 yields -3.4 km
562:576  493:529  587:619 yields -1.7 km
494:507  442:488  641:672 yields 0.5 km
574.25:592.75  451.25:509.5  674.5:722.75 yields -3.8 km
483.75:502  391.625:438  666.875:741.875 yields 3.2 km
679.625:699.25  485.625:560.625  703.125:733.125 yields -2.4 km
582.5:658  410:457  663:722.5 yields -1.2 km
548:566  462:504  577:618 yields -0.1 km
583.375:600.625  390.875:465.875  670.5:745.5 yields -0.6 km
